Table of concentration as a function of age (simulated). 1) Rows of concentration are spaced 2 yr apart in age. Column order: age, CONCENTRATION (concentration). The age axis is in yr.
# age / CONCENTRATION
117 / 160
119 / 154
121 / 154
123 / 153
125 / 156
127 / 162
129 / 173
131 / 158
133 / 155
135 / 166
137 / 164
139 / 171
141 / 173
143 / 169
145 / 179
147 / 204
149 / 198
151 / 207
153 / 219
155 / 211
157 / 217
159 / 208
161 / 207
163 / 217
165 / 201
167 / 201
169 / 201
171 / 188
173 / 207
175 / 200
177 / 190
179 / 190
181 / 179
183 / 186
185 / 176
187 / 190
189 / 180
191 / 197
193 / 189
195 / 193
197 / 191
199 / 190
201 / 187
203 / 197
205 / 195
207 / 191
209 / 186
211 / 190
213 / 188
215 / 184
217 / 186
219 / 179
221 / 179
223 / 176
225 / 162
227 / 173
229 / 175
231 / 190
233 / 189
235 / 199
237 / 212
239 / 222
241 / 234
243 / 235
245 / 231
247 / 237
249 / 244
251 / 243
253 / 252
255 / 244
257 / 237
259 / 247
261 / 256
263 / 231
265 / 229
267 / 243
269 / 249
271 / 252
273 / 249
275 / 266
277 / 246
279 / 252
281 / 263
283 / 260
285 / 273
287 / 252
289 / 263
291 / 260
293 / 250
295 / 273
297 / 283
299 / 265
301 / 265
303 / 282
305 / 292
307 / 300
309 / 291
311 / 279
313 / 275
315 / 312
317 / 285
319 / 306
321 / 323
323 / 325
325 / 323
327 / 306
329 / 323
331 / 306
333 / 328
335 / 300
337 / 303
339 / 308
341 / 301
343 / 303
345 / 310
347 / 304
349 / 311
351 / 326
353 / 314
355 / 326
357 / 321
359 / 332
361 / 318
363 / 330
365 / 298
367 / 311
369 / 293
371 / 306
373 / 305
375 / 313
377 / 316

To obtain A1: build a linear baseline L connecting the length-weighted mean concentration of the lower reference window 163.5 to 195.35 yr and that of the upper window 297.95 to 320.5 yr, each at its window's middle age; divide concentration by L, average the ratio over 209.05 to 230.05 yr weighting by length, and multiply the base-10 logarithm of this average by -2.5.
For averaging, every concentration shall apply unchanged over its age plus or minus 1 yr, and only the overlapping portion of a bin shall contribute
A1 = 0.23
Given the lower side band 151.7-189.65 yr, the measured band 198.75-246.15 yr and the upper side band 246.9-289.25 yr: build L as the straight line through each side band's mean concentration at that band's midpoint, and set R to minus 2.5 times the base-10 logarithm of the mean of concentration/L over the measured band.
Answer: 0.165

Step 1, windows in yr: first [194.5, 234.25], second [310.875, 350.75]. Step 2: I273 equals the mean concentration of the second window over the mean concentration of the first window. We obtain 1.66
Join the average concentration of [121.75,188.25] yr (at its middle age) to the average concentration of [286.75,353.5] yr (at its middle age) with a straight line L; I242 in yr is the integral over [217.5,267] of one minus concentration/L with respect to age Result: 5.93 yr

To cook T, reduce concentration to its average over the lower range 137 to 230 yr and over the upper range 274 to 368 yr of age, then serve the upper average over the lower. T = 1.5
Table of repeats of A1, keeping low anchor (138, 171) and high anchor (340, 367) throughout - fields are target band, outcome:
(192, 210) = 0.18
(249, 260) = 0.05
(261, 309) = 0.06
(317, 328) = -0.06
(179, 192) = 0.17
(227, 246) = 0.19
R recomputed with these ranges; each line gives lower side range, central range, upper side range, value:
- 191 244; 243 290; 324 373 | -0.05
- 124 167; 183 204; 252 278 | 0.12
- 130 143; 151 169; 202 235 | -0.22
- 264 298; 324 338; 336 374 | -0.07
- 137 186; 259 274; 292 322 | 0.07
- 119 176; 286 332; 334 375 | -0.02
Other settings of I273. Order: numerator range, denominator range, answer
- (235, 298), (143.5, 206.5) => 1.26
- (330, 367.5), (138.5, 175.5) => 1.57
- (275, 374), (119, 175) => 1.59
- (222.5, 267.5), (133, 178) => 1.13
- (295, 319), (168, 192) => 1.50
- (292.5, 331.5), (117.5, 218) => 1.57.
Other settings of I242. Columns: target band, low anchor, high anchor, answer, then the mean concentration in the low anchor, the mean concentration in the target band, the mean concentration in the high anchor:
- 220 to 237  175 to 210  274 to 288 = 2.76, 189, 182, 259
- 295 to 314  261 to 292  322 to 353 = -0.08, 253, 281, 312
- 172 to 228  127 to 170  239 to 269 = 7.06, 190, 187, 240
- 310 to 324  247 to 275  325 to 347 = -0.37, 245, 301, 309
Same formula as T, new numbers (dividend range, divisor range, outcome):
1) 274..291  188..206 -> 1.36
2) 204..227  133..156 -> 0.98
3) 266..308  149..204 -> 1.34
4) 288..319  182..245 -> 1.46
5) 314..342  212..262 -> 1.47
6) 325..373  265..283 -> 1.24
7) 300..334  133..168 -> 1.56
